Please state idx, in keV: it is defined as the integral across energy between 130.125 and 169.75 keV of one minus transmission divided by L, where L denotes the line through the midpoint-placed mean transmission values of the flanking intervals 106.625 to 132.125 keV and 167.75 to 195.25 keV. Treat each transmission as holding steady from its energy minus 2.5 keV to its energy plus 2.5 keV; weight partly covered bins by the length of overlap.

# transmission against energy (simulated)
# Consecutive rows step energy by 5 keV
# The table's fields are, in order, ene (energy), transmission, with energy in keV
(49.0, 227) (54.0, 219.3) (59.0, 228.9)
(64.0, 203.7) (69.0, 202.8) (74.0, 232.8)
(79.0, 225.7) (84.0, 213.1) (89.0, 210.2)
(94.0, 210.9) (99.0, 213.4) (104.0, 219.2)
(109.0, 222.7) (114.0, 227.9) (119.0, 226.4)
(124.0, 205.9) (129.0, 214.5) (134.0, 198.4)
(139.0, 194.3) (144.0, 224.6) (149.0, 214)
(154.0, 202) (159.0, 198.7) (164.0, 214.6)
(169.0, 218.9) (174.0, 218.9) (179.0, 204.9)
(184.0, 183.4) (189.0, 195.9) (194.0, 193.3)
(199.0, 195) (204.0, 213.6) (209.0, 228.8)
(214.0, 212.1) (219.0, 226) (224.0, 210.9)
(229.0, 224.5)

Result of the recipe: 0.5 keV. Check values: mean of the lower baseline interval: 219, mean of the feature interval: 208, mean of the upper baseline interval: 202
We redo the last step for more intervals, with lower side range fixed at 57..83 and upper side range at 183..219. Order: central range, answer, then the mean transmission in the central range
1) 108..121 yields -0.7 keV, 226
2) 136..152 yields 0.1 keV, 210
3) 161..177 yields -0.6 keV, 216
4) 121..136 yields 0.4 keV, 207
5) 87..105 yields 0.2 keV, 213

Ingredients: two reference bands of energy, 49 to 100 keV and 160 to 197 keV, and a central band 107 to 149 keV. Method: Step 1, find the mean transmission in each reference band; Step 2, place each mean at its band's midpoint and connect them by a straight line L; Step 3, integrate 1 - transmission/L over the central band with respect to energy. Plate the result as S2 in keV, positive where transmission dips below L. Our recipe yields -0.81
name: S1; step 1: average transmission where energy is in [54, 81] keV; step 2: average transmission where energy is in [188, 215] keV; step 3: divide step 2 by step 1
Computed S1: 0.95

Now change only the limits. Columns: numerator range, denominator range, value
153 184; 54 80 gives 0.95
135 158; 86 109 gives 0.97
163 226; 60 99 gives 0.97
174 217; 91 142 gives 0.96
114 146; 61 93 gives 0.99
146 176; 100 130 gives 0.96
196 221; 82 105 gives 1.01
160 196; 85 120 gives 0.94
